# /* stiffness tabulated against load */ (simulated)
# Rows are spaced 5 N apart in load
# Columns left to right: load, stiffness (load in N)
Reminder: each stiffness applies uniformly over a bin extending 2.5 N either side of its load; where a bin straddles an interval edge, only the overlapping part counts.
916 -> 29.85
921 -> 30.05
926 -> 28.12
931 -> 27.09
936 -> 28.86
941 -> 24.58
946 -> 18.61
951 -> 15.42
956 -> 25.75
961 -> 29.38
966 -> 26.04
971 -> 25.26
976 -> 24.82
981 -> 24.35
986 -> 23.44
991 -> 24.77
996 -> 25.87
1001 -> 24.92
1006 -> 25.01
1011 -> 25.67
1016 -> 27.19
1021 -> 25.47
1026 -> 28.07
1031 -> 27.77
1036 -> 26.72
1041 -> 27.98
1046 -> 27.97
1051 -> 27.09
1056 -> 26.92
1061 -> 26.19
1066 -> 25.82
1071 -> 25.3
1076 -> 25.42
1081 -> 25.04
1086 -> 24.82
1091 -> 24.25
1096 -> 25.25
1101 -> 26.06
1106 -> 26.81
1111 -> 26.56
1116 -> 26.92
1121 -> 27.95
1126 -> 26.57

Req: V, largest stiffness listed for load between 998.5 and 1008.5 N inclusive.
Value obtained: 25.01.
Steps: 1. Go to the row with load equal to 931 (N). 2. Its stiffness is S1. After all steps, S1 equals 27.09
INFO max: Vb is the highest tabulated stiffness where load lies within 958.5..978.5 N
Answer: 29.38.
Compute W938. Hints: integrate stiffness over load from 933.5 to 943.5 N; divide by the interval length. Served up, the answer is 26.7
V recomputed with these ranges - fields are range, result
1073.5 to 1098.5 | 25.42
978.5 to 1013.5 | 25.87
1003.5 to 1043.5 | 28.07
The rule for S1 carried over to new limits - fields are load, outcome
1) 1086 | 24.82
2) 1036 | 26.72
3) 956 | 25.75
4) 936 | 28.86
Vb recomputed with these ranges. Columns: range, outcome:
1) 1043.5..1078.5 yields 27.97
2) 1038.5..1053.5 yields 27.98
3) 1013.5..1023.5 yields 27.19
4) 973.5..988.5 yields 24.82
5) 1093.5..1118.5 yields 26.92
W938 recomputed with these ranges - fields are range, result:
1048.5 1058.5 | 27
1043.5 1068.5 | 26.8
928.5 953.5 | 22.9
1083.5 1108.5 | 25.4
